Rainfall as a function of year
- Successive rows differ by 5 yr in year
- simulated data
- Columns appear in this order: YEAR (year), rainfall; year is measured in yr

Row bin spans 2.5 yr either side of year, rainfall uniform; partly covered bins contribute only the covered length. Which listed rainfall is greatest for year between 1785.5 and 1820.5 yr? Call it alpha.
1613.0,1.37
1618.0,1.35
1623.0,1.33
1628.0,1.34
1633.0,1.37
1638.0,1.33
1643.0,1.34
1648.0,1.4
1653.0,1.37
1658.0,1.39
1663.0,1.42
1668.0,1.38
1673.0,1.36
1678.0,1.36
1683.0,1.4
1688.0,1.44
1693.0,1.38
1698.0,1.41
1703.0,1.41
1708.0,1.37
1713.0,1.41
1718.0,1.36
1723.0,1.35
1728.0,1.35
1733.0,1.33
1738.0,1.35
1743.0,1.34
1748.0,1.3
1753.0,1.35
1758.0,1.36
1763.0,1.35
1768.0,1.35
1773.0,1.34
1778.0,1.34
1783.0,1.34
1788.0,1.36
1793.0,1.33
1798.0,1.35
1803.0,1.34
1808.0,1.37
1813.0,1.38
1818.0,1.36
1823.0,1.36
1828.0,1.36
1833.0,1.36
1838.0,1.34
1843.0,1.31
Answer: 1.38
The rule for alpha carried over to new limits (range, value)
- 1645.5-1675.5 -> 1.42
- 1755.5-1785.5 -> 1.36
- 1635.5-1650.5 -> 1.4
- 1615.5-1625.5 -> 1.35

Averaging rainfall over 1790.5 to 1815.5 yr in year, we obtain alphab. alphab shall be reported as 1.35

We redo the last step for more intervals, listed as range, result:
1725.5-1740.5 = 1.34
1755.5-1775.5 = 1.35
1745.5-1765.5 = 1.34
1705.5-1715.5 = 1.39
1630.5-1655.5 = 1.36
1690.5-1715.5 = 1.4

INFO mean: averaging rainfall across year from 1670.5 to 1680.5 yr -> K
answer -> 1.36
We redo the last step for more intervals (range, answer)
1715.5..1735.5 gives 1.35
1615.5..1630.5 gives 1.34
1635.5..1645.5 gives 1.34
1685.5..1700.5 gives 1.41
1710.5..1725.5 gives 1.37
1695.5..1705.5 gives 1.41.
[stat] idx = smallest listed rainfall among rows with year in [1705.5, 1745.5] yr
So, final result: 1.33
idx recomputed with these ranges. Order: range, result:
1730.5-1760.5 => 1.3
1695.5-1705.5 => 1.41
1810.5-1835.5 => 1.36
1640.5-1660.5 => 1.34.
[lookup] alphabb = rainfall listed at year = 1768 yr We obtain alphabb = 1.35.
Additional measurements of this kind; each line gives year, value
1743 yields 1.34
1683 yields 1.4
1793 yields 1.33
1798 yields 1.35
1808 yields 1.37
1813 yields 1.38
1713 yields 1.41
